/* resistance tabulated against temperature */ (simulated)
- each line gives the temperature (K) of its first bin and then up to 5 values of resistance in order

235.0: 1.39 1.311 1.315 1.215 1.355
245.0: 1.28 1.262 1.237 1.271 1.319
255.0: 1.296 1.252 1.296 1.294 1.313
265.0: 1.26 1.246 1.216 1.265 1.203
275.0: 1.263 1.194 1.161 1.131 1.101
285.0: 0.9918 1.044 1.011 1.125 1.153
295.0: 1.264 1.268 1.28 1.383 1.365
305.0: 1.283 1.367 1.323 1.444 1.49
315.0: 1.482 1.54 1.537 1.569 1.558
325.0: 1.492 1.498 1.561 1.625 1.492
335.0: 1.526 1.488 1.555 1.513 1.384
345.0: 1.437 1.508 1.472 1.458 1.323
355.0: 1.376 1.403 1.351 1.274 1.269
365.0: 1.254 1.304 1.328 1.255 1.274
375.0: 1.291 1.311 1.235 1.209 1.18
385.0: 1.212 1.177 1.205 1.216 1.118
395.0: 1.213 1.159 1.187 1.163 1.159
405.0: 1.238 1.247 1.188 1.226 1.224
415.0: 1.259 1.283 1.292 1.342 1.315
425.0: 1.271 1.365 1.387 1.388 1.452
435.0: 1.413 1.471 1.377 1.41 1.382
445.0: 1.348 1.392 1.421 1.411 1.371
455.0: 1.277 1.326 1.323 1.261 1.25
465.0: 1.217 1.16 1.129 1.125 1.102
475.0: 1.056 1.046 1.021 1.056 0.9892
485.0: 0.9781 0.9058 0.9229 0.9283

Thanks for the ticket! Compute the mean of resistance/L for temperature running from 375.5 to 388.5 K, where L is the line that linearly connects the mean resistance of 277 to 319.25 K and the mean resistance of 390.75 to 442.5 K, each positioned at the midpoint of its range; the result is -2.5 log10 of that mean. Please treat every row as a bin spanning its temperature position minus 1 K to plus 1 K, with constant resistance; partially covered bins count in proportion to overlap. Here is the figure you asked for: 0.05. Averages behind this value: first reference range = 1.27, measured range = 1.22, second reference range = 1.29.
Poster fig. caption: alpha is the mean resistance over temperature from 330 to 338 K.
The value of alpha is 1.53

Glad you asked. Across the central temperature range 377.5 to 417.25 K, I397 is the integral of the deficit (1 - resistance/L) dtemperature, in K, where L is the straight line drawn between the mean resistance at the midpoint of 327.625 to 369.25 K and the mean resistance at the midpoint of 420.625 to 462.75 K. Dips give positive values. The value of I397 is 5.4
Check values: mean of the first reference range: 1.43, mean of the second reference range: 1.37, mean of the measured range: 1.2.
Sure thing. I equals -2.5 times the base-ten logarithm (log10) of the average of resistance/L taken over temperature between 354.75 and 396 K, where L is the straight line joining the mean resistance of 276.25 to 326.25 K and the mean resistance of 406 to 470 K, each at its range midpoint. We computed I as 0.05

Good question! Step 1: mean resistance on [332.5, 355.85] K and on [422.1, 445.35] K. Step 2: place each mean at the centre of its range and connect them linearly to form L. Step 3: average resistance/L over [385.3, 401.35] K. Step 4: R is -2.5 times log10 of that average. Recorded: 0.20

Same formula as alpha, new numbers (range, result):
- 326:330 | 1.53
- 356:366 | 1.31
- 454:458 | 1.3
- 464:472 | 1.16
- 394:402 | 1.18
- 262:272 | 1.26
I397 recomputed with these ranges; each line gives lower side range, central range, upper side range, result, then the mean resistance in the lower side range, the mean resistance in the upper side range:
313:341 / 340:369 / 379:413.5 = 0.4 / 1.53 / 1.2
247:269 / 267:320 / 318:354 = 4.4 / 1.27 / 1.5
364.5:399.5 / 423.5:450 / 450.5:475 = -3.4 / 1.23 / 1.23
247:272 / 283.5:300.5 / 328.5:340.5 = 3.0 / 1.27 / 1.54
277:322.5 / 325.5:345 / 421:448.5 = -3.0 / 1.29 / 1.38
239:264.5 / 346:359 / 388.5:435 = -1.5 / 1.28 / 1.26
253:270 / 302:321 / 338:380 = -1.6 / 1.27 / 1.36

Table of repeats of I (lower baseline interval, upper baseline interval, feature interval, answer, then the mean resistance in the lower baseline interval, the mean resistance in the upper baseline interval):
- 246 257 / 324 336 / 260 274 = 0.058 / 1.27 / 1.53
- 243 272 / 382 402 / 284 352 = -0.136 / 1.27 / 1.18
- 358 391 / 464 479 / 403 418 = -0.026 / 1.26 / 1.11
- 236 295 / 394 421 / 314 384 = -0.155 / 1.22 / 1.22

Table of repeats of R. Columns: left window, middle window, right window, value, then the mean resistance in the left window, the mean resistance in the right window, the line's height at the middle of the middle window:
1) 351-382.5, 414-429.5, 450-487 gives -0.07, 1.3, 1.16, 1.23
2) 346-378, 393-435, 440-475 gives 0.03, 1.34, 1.28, 1.31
